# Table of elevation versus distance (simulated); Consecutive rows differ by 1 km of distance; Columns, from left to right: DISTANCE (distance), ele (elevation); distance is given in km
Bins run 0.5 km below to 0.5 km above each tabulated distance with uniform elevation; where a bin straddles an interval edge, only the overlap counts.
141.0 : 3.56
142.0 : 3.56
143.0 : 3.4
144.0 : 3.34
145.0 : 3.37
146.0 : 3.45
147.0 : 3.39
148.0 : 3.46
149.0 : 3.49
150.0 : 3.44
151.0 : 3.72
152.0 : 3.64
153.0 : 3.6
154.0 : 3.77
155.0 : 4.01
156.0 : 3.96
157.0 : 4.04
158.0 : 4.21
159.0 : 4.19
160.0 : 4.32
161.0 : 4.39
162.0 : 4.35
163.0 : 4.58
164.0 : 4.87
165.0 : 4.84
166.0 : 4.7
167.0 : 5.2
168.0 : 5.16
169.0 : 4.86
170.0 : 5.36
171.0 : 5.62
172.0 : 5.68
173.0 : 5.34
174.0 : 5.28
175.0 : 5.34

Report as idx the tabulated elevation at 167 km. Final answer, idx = 5.2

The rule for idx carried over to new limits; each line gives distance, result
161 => 4.39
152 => 3.64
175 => 5.34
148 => 3.46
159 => 4.19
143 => 3.4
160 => 4.32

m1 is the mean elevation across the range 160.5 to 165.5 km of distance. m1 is 4.61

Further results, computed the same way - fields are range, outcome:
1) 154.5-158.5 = 4.05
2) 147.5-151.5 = 3.53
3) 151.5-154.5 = 3.67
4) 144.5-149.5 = 3.43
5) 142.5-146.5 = 3.39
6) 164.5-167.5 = 4.91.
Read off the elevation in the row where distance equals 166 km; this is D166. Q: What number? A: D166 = 4.7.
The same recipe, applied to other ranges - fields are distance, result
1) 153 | 3.6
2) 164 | 4.87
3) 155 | 4.01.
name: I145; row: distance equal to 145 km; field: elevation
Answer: 3.37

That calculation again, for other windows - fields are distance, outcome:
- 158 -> 4.21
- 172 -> 5.68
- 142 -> 3.56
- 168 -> 5.16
